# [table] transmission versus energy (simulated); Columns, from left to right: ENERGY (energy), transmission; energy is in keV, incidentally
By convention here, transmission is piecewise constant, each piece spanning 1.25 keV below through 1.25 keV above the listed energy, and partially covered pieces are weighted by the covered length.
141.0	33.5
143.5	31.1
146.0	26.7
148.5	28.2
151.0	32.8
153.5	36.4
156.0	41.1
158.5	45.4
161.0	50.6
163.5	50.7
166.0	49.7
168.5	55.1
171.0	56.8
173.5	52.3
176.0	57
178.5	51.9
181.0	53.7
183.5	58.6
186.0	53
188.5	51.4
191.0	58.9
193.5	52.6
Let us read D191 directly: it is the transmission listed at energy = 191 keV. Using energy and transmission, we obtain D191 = 58.9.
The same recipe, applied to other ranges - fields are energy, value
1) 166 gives 49.7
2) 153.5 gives 36.4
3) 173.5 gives 52.3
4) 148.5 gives 28.2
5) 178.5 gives 51.9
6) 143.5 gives 31.1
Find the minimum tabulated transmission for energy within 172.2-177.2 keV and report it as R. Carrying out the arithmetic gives 52.3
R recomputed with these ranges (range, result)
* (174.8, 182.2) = 51.9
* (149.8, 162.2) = 32.8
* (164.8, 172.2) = 49.7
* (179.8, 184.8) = 53.7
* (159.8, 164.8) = 50.6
